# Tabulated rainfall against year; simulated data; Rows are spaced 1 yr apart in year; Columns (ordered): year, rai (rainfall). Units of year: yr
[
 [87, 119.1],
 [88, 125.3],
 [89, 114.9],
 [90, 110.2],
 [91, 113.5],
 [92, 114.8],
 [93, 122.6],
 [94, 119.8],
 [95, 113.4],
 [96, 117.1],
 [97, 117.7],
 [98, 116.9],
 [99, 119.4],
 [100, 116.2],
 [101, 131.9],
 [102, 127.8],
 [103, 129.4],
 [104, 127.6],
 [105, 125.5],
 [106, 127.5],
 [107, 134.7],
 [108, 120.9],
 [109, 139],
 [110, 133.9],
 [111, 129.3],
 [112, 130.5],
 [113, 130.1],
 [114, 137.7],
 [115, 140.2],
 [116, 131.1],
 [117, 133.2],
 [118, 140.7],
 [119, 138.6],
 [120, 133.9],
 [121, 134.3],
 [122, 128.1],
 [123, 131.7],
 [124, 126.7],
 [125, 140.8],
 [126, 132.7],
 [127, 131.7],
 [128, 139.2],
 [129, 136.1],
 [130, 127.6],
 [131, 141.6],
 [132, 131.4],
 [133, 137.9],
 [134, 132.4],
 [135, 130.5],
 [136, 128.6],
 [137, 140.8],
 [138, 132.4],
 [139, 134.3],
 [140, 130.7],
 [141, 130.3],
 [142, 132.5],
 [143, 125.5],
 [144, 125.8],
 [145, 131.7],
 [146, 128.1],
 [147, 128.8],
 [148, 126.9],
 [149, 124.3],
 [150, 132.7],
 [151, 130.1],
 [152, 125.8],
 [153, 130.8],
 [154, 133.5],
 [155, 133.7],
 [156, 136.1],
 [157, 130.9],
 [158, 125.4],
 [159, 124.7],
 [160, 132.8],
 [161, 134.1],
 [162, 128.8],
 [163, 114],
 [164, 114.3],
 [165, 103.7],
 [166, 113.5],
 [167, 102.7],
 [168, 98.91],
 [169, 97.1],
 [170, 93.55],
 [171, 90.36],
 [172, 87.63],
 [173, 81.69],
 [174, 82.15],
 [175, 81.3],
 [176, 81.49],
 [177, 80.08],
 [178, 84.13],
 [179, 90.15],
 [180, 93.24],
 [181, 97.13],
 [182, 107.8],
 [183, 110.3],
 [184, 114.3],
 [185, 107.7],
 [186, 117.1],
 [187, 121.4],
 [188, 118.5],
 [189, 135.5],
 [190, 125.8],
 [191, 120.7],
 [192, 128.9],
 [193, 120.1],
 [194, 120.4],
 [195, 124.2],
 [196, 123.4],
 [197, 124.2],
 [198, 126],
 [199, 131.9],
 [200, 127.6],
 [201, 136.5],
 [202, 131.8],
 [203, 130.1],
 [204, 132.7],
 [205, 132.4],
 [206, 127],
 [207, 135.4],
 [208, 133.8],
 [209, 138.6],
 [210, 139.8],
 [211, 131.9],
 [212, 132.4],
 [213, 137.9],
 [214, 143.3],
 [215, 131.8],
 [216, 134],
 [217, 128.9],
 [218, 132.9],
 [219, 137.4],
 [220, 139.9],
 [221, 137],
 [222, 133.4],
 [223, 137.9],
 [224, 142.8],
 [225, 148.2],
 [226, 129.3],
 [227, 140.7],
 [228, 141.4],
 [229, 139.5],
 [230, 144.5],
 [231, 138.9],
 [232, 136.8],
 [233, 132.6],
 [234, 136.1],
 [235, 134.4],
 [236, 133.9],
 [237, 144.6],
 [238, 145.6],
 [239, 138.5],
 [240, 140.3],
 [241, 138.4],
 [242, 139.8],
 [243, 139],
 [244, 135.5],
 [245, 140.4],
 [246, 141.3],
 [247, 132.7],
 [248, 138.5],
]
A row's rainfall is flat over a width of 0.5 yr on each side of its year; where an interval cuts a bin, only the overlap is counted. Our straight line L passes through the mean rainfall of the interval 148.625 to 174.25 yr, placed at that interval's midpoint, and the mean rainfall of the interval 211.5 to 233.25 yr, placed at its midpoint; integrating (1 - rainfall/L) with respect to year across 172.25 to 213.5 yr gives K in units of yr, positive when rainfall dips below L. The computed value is 3.27 yr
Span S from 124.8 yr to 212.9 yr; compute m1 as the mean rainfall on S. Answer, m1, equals 122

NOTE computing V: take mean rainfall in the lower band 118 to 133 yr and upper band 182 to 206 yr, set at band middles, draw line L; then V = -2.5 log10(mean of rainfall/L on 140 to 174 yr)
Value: 0.09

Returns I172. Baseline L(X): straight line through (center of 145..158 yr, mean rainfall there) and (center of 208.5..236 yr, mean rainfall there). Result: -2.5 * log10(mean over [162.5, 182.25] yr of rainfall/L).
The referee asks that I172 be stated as 0.36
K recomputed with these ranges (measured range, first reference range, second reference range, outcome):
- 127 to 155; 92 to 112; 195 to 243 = -0.7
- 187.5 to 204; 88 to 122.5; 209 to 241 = 1.0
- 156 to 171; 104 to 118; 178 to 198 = 0.7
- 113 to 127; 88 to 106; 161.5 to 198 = -2.1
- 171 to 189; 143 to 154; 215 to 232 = 4.6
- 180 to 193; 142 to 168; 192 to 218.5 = 1.3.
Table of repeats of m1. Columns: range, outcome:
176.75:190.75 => 108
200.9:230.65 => 136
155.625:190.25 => 107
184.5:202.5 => 125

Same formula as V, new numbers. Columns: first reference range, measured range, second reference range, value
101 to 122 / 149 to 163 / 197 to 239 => 0.03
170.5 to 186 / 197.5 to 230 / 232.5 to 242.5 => -0.13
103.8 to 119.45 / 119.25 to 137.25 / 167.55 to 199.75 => -0.06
